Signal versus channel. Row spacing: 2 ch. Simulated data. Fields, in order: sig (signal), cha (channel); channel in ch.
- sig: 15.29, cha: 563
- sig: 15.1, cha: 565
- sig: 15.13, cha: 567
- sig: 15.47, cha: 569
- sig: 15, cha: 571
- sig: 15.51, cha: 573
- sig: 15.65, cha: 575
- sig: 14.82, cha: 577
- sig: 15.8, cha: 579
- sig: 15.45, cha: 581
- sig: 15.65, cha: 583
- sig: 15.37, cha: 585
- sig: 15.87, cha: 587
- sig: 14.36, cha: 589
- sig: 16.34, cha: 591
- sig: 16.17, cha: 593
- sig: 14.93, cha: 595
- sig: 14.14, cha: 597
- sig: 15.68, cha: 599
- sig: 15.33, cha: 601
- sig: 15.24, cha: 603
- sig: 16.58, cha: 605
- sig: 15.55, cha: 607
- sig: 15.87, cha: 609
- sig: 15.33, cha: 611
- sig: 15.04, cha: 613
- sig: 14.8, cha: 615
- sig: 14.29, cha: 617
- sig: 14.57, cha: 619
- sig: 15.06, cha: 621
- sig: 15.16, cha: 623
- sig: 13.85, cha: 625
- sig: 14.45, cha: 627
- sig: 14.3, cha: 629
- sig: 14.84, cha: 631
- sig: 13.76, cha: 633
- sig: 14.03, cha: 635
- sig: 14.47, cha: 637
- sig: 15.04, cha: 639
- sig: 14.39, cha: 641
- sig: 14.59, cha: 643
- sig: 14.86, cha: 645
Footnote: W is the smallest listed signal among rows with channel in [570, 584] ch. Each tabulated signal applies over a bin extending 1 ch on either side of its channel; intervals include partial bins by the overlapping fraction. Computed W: 14.82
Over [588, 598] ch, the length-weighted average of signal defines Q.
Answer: 15.2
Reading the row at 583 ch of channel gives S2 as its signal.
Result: 15.65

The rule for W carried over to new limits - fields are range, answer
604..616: 14.8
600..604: 15.24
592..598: 14.14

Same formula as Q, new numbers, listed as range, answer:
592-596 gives 15.6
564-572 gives 15.2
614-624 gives 14.8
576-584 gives 15.4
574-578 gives 15.2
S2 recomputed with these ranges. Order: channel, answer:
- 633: 13.76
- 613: 15.04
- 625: 13.85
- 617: 14.29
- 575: 15.65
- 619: 14.57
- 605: 16.58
